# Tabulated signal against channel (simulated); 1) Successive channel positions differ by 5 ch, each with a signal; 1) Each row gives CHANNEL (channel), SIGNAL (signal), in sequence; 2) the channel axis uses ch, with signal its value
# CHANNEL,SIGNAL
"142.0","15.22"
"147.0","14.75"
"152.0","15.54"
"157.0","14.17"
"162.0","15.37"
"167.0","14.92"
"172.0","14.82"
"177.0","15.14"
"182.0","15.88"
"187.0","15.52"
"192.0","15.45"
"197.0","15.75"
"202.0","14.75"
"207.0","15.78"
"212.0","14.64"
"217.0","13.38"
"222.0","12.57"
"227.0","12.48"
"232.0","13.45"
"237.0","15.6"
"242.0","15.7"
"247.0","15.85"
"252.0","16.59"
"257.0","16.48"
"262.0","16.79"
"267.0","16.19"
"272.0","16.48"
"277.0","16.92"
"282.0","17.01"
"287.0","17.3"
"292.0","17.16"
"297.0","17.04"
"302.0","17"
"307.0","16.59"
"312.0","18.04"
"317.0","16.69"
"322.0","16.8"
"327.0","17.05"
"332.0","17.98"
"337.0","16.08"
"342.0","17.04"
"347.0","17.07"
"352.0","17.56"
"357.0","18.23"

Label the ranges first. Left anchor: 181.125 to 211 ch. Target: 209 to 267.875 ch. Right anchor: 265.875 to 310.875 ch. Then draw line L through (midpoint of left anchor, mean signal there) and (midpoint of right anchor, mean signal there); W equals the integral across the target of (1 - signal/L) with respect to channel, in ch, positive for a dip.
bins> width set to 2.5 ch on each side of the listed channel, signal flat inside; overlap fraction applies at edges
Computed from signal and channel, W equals 4.3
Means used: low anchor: 15.5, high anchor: 16.9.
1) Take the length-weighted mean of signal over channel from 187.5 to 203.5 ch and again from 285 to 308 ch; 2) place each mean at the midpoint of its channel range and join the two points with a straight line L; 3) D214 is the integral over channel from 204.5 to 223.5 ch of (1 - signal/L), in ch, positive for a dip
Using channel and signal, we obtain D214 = 1.82 ch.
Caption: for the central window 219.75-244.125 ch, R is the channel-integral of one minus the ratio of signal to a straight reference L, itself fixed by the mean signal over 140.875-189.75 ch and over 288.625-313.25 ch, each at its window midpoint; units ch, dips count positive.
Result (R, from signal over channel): 3.29 ch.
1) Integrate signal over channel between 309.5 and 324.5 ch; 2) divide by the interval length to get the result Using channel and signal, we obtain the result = 17.2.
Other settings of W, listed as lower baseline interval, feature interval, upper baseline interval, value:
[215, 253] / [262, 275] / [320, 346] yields -1.0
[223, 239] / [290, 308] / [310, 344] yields -1.0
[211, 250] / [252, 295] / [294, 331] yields -2.9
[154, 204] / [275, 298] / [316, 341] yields -0.9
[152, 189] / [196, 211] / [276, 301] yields 0.4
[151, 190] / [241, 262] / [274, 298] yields 0.3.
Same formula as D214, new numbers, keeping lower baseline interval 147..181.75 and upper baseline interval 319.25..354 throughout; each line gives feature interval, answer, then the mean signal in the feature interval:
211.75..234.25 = 3.7 ch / 13.2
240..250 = 0.1 ch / 15.8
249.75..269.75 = -0.4 ch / 16.5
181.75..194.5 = -0.2 ch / 15.6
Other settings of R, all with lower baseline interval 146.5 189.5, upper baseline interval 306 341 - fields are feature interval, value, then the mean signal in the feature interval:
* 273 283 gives -0.2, 16.9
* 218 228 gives 2.0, 12.7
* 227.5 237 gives 1.3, 13.8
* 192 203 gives 0.1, 15.4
